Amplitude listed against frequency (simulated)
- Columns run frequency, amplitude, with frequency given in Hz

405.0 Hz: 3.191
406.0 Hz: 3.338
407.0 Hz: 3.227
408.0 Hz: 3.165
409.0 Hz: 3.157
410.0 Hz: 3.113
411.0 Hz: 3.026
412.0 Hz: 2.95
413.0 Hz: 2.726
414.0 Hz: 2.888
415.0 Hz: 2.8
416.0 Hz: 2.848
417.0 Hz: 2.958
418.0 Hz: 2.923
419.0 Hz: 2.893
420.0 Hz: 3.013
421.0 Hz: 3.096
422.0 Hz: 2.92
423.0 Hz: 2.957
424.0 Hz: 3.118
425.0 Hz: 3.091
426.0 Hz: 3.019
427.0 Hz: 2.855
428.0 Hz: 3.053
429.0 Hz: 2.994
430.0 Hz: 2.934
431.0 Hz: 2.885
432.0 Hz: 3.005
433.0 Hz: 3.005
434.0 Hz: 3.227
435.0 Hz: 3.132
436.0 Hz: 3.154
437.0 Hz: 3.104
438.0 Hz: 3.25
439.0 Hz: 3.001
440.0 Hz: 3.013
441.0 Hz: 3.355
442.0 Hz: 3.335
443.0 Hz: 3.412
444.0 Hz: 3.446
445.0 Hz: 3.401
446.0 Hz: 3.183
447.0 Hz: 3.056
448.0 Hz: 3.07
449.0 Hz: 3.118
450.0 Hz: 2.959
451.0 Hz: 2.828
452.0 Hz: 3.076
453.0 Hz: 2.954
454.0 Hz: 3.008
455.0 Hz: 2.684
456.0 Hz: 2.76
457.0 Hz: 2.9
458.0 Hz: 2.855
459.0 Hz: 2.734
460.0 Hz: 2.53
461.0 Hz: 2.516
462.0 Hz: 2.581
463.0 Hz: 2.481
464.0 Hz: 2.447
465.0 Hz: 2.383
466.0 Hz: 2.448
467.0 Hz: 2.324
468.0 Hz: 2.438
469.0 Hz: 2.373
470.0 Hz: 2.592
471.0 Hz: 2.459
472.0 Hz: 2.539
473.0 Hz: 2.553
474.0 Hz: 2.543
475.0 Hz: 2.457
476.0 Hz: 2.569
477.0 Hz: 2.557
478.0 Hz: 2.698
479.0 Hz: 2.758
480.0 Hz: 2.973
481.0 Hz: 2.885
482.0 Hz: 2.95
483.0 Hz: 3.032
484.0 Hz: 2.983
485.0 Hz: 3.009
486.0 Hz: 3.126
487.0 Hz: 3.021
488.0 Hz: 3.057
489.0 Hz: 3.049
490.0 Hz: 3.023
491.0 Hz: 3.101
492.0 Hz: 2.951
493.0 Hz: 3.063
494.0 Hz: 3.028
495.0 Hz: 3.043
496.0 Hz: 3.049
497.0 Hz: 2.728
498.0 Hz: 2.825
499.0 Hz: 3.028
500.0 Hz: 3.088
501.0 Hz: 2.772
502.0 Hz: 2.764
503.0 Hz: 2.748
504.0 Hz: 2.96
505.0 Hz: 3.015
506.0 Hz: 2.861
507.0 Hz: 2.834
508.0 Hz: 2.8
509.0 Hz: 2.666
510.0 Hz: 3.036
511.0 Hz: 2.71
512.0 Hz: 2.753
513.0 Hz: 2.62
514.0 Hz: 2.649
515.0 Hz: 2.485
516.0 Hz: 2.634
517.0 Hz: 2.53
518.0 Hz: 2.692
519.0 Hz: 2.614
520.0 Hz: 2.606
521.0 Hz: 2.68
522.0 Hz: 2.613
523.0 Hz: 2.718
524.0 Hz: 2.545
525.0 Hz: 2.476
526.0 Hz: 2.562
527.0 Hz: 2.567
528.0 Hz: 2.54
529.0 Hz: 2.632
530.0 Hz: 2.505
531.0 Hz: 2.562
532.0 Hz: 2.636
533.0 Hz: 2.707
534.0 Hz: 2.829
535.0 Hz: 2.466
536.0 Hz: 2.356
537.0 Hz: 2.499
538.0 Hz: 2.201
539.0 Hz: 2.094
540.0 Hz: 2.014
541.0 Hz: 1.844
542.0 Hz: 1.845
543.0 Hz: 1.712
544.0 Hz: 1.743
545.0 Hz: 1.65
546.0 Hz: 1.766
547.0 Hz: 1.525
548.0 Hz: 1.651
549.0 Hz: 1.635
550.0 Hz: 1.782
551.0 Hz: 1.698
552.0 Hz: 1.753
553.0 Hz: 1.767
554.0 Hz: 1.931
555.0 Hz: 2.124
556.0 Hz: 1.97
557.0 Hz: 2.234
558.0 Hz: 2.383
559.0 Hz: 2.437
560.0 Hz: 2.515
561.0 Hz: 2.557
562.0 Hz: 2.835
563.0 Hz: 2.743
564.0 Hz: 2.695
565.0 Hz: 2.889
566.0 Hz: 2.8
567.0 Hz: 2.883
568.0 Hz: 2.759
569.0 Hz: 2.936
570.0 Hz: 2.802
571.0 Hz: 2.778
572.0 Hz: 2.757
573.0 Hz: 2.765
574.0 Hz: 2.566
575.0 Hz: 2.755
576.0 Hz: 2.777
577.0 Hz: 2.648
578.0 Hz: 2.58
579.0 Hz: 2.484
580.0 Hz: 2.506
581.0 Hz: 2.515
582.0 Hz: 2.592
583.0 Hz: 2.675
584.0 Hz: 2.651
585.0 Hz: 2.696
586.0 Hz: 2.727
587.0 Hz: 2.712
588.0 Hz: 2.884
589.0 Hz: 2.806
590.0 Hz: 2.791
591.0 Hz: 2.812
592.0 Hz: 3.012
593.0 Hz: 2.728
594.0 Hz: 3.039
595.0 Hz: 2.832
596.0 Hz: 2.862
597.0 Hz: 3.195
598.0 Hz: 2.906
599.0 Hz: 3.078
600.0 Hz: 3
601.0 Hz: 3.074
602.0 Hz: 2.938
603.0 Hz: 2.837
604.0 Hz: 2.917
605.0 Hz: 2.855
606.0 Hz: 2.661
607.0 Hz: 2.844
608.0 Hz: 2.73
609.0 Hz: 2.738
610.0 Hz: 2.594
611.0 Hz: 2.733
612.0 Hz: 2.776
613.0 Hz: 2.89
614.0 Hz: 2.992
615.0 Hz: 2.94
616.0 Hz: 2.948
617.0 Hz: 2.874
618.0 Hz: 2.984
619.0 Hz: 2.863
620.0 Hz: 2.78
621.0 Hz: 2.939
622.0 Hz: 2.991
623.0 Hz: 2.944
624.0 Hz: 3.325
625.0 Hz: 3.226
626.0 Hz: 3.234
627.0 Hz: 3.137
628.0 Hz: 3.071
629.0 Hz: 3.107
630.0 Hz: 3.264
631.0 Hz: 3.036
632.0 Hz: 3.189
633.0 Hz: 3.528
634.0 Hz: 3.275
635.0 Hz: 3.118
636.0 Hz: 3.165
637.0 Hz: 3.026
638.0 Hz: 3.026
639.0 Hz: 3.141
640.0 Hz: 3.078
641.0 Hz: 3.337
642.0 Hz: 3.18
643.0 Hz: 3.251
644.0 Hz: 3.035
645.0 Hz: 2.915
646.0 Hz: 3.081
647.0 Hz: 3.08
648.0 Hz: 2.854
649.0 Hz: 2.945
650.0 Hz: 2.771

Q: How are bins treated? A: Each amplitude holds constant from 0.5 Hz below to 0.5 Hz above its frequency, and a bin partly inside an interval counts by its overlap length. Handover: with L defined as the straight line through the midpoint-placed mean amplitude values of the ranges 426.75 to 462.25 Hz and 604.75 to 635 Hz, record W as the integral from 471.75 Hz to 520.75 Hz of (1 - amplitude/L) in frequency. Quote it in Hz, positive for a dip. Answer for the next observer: 2.9 Hz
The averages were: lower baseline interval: 3.01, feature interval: 2.83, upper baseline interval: 2.99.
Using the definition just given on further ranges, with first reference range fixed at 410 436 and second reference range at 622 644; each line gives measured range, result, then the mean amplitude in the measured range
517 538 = 3.4 Hz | 2.58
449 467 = 1.8 Hz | 2.71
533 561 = 9.5 Hz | 2.04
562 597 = 4.1 Hz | 2.76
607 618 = 1.1 Hz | 2.83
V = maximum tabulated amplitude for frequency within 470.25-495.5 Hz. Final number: 3.126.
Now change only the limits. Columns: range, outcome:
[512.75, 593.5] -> 3.012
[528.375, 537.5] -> 2.829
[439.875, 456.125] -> 3.446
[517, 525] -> 2.718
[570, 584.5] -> 2.802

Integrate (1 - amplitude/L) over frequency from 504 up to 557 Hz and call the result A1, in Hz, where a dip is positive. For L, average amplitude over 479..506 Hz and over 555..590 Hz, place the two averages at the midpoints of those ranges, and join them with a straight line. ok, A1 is 8.8 Hz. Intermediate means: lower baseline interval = 2.97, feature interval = 2.35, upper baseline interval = 2.65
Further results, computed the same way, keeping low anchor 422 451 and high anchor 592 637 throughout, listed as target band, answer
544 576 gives 7.3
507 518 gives 1.3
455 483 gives 4.3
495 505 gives 0.5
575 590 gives 1.7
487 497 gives 0.1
